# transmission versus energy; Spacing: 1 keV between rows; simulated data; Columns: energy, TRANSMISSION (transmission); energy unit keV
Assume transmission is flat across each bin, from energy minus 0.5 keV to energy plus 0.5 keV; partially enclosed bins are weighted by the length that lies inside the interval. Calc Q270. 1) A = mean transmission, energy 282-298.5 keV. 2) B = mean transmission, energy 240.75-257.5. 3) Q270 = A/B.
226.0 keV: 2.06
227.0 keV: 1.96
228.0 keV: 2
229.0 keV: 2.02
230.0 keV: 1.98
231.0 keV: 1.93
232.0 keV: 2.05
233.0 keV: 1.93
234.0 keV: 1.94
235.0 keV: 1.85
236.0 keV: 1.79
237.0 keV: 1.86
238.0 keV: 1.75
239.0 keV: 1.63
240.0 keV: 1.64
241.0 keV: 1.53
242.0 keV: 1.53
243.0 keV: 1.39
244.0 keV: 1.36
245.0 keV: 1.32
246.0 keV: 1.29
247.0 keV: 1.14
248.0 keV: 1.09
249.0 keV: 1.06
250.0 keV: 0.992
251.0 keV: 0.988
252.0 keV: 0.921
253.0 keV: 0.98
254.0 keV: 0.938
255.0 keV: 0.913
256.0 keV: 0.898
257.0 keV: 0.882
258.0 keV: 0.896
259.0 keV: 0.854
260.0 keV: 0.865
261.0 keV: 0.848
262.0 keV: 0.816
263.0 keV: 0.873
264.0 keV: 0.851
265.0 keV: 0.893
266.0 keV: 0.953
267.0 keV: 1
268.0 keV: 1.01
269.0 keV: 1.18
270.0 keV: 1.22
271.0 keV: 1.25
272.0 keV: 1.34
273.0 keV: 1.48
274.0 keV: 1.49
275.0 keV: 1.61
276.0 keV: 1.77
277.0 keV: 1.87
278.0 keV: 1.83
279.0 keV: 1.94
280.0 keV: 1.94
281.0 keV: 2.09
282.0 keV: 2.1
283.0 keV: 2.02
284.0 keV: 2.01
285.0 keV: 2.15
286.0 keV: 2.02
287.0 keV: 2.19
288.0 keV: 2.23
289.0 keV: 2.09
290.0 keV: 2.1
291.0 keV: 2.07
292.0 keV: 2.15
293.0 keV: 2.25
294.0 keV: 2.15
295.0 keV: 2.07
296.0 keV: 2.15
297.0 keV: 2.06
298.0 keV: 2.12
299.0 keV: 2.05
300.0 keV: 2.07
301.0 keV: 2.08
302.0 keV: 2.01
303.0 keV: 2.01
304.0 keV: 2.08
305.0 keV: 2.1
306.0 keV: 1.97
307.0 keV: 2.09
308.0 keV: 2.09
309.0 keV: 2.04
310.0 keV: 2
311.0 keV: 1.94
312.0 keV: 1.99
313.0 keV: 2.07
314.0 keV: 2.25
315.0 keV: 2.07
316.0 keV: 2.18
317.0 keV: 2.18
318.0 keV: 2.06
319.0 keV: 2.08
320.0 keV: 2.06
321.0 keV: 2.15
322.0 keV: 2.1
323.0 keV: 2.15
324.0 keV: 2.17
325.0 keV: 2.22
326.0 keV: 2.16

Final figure 1.88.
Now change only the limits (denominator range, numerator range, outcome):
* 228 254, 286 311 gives 1.38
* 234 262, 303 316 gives 1.67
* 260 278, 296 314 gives 1.70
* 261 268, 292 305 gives 2.32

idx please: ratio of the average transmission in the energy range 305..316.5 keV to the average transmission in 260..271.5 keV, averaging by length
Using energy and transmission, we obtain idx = 2.10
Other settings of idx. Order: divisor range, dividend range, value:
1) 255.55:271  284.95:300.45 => 2.24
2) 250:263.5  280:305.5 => 2.32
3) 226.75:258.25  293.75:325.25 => 1.44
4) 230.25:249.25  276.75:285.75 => 1.25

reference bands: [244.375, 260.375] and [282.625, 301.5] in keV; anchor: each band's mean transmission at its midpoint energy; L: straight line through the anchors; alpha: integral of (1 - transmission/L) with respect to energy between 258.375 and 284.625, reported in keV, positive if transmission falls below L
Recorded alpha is 3.1 keV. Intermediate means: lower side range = 1.01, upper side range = 2.11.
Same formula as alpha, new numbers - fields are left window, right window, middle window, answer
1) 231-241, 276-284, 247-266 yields 9.65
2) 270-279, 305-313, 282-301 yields -3.28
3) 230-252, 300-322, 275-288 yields -1.03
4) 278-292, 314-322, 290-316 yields 0.20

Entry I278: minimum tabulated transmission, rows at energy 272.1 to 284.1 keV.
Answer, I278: 1.48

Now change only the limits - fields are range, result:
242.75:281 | 0.816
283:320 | 1.94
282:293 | 2.01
